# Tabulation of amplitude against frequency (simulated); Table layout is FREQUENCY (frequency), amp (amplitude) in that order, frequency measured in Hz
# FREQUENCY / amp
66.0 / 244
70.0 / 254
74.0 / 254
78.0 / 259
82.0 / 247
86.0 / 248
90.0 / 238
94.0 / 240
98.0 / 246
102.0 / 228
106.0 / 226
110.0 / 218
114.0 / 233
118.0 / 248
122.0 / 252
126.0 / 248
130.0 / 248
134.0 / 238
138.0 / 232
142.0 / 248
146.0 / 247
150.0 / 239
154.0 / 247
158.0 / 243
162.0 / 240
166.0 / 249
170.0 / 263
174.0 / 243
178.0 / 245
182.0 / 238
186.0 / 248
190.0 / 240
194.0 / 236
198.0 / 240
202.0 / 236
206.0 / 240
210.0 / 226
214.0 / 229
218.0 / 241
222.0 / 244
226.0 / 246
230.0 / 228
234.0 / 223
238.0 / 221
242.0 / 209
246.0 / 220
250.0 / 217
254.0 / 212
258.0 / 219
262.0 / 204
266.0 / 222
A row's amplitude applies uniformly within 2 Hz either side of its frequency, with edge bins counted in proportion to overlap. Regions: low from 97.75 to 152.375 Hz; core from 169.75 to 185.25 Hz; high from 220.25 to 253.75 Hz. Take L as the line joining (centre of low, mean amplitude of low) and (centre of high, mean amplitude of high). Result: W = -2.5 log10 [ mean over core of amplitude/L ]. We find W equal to -0.06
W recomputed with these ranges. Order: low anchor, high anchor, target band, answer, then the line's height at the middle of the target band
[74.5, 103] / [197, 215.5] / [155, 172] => -0.05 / 238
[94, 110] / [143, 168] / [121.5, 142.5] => -0.02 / 239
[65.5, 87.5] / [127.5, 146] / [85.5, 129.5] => 0.04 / 247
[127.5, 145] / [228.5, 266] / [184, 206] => -0.05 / 229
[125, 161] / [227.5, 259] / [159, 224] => -0.04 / 231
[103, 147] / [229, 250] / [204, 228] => -0.07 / 224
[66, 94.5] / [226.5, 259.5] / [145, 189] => -0.06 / 233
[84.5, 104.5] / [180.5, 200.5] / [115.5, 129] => -0.04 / 240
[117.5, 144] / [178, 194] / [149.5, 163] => 0.00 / 243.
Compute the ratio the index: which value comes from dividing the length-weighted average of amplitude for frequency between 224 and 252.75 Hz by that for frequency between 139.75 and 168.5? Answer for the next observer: 0.9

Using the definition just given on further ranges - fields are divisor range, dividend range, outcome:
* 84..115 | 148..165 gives 1.03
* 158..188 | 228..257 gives 0.89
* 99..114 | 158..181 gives 1.09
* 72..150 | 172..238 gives 0.98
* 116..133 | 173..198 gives 0.97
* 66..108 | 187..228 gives 0.98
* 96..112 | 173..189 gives 1.06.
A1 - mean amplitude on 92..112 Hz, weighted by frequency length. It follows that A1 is 232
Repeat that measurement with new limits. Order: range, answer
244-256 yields 216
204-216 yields 232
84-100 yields 243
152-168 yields 245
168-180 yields 250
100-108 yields 227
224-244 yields 225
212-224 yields 238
